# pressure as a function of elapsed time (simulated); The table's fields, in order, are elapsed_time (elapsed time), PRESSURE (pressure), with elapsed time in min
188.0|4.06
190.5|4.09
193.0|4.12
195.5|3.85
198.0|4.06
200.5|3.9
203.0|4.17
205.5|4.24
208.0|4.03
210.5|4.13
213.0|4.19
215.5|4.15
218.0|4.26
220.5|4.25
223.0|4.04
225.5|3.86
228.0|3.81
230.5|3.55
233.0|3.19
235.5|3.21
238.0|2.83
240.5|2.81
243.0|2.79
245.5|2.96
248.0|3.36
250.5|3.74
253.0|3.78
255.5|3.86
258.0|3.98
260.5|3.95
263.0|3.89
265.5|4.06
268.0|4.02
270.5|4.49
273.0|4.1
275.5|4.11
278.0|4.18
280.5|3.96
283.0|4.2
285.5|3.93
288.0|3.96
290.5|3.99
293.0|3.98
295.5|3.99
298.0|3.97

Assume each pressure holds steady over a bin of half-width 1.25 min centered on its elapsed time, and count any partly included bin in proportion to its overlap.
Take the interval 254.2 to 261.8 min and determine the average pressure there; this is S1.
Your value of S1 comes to 3.93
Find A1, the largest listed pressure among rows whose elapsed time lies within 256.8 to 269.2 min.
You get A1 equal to 4.06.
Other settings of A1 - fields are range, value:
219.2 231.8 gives 4.25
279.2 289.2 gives 4.2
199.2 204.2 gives 4.17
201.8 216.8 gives 4.24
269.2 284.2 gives 4.49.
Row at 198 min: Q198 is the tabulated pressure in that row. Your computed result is 4.06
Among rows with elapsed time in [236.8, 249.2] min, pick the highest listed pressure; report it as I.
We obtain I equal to 3.36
